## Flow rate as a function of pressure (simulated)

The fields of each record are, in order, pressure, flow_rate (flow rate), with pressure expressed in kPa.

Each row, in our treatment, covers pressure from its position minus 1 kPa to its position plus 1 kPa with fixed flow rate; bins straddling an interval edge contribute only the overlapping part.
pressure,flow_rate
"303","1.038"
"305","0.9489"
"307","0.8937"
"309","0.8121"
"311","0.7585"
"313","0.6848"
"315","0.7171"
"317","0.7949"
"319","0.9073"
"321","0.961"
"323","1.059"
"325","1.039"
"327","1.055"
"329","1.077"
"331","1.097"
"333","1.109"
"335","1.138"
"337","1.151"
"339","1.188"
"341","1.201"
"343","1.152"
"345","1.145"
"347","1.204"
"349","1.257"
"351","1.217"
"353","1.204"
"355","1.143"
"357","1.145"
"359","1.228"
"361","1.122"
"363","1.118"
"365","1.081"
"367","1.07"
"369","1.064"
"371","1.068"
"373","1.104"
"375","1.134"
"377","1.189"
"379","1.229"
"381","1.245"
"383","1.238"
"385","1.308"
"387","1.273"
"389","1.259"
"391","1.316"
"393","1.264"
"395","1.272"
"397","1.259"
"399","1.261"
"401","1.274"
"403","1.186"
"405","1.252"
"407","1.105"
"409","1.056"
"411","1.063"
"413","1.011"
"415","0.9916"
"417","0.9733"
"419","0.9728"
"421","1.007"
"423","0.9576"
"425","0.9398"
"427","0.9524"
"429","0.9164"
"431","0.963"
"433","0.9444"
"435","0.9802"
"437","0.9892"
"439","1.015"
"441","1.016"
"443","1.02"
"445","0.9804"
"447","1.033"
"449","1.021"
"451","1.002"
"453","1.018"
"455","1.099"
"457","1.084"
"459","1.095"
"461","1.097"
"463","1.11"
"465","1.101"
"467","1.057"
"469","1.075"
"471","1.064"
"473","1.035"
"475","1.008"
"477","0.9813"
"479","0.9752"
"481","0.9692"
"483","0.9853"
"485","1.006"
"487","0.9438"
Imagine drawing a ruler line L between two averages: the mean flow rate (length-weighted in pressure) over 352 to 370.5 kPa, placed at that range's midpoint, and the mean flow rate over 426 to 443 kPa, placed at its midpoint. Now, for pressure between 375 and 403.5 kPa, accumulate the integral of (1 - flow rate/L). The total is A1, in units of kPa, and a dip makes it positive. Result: -4.9 kPa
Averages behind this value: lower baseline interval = 1.13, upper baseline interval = 0.975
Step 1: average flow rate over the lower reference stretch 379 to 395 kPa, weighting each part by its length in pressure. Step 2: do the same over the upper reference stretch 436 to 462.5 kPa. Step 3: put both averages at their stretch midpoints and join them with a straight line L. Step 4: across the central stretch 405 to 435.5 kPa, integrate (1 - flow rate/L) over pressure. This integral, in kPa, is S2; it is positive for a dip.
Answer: 4.0 kPa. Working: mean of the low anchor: 1.27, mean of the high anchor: 1.04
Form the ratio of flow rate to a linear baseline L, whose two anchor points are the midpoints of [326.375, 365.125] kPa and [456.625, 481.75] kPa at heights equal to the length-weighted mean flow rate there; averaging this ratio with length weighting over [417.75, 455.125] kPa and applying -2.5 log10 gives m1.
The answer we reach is 0.09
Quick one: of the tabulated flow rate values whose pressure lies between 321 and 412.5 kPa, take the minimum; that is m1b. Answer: 0.961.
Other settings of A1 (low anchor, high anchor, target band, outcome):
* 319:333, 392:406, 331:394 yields -1.8 kPa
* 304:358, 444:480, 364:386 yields -2.4 kPa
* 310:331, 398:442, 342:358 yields -3.9 kPa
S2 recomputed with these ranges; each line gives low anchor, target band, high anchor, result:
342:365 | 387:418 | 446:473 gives -1.4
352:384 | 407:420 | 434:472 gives 0.9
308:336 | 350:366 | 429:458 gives -3.2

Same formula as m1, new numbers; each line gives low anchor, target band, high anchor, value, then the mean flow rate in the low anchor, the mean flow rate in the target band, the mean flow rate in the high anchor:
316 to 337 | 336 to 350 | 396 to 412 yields -0.12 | 1.03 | 1.19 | 1.18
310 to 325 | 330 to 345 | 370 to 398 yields -0.19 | 0.854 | 1.15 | 1.23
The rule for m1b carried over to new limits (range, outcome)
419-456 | 0.9164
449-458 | 1.002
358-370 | 1.064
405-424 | 0.9576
